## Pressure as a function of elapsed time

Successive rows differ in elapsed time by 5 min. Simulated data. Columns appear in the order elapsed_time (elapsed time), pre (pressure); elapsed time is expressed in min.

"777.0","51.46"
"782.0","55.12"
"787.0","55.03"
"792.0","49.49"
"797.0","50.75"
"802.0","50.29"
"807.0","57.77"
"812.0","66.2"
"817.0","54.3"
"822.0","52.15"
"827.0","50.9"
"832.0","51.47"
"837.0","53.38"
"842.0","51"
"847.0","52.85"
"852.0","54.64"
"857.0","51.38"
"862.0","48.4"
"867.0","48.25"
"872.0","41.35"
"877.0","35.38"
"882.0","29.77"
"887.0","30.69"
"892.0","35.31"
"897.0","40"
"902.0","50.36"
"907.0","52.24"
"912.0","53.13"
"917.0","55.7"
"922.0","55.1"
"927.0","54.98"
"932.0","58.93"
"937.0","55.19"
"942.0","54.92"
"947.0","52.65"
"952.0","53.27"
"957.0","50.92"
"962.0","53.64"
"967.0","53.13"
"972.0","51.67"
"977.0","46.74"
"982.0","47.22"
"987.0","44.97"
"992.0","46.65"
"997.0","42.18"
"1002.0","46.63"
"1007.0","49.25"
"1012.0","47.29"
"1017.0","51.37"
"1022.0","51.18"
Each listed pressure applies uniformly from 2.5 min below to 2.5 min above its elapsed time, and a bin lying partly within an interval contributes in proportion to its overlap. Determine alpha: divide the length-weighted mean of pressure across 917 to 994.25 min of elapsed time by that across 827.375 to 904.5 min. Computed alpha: 1.16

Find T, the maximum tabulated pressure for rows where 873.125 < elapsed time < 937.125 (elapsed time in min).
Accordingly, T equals 58.93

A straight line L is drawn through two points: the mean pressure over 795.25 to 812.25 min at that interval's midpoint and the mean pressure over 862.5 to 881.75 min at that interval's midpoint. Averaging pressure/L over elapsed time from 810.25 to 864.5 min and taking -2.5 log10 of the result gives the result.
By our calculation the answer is -0.108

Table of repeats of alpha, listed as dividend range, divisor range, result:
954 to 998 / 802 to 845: 0.90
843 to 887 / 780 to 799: 0.85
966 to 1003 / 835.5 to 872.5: 0.93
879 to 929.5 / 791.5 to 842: 0.85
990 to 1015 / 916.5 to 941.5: 0.83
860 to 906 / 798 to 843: 0.74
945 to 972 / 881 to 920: 1.19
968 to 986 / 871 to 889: 1.44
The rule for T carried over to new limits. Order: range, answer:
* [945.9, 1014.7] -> 53.64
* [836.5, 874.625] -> 54.64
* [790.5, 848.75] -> 66.2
